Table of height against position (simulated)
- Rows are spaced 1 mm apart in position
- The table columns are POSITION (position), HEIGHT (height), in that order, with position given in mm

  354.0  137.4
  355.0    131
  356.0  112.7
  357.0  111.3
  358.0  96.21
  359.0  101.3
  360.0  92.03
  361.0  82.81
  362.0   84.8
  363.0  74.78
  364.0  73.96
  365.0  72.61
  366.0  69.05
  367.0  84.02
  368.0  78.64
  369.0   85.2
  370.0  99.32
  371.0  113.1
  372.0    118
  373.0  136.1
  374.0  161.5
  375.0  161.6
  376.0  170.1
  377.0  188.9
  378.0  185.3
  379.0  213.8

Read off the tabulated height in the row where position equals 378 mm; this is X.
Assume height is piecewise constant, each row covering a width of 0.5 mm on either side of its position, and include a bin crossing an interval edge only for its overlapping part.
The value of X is 185.3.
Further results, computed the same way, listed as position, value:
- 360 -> 92.03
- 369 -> 85.2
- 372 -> 118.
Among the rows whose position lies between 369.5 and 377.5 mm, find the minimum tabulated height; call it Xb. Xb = 99.32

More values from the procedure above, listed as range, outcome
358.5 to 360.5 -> 92.03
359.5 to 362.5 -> 82.81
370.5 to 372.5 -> 113.1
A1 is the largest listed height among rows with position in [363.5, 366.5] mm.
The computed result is 73.96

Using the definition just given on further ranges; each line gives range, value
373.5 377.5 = 188.9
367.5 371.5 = 113.1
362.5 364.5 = 74.78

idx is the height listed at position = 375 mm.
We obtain 161.6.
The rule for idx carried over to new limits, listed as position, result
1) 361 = 82.81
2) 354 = 137.4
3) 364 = 73.96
